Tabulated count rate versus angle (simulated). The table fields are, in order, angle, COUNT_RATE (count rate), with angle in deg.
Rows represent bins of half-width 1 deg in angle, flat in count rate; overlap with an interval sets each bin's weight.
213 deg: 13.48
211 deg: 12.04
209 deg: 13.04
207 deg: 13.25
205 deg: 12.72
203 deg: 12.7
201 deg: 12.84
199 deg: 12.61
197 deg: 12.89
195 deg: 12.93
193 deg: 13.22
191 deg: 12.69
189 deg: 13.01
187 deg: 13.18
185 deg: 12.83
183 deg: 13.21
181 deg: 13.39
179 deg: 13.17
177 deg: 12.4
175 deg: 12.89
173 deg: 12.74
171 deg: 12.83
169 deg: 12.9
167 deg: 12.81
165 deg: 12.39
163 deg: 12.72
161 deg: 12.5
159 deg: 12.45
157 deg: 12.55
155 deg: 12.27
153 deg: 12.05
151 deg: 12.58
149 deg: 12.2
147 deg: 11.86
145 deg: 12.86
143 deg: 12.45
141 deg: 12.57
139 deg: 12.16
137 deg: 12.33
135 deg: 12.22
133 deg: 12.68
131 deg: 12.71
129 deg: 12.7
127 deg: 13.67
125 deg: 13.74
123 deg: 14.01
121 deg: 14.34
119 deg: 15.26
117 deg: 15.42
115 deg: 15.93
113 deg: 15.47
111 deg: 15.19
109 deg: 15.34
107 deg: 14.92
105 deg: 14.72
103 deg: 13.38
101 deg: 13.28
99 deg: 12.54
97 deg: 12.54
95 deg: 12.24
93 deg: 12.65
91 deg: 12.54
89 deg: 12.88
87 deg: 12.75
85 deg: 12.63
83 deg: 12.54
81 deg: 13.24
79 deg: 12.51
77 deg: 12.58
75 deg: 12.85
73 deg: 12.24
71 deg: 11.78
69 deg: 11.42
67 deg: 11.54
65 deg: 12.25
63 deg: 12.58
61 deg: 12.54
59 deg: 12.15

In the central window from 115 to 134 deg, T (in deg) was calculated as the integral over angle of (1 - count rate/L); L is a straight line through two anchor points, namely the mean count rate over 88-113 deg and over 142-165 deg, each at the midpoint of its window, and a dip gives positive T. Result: -1.3 deg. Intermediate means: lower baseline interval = 13.6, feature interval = 13.9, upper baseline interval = 12.4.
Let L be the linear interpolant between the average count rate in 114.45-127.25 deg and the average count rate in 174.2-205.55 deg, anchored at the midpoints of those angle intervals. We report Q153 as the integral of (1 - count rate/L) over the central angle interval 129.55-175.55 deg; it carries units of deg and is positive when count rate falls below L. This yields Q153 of 4.4 deg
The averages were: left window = 14.6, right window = 12.9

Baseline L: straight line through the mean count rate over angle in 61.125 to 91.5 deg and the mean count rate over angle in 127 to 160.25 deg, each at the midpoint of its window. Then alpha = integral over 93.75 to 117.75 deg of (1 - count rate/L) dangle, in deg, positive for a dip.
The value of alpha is -3.4 deg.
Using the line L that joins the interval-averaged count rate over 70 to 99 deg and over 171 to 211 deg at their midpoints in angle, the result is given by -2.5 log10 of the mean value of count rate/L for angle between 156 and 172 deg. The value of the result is 0.015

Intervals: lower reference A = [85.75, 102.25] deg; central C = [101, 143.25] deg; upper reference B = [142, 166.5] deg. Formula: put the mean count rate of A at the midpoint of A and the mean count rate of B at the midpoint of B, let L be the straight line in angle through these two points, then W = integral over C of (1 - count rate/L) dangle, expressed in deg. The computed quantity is -4.42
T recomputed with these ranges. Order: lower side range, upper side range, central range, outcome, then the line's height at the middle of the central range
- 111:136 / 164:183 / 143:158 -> 1.19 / 13.4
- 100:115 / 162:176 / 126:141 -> 1.35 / 13.9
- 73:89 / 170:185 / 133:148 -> 0.56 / 12.9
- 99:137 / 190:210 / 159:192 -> 0.99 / 13.2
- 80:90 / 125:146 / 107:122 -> -2.96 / 12.7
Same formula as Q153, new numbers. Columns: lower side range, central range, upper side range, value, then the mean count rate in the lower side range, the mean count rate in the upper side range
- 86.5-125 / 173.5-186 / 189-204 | 0.1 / 14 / 12.9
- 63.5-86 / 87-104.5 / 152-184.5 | -0.6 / 12.3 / 12.7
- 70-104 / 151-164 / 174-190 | 0.5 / 12.7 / 13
